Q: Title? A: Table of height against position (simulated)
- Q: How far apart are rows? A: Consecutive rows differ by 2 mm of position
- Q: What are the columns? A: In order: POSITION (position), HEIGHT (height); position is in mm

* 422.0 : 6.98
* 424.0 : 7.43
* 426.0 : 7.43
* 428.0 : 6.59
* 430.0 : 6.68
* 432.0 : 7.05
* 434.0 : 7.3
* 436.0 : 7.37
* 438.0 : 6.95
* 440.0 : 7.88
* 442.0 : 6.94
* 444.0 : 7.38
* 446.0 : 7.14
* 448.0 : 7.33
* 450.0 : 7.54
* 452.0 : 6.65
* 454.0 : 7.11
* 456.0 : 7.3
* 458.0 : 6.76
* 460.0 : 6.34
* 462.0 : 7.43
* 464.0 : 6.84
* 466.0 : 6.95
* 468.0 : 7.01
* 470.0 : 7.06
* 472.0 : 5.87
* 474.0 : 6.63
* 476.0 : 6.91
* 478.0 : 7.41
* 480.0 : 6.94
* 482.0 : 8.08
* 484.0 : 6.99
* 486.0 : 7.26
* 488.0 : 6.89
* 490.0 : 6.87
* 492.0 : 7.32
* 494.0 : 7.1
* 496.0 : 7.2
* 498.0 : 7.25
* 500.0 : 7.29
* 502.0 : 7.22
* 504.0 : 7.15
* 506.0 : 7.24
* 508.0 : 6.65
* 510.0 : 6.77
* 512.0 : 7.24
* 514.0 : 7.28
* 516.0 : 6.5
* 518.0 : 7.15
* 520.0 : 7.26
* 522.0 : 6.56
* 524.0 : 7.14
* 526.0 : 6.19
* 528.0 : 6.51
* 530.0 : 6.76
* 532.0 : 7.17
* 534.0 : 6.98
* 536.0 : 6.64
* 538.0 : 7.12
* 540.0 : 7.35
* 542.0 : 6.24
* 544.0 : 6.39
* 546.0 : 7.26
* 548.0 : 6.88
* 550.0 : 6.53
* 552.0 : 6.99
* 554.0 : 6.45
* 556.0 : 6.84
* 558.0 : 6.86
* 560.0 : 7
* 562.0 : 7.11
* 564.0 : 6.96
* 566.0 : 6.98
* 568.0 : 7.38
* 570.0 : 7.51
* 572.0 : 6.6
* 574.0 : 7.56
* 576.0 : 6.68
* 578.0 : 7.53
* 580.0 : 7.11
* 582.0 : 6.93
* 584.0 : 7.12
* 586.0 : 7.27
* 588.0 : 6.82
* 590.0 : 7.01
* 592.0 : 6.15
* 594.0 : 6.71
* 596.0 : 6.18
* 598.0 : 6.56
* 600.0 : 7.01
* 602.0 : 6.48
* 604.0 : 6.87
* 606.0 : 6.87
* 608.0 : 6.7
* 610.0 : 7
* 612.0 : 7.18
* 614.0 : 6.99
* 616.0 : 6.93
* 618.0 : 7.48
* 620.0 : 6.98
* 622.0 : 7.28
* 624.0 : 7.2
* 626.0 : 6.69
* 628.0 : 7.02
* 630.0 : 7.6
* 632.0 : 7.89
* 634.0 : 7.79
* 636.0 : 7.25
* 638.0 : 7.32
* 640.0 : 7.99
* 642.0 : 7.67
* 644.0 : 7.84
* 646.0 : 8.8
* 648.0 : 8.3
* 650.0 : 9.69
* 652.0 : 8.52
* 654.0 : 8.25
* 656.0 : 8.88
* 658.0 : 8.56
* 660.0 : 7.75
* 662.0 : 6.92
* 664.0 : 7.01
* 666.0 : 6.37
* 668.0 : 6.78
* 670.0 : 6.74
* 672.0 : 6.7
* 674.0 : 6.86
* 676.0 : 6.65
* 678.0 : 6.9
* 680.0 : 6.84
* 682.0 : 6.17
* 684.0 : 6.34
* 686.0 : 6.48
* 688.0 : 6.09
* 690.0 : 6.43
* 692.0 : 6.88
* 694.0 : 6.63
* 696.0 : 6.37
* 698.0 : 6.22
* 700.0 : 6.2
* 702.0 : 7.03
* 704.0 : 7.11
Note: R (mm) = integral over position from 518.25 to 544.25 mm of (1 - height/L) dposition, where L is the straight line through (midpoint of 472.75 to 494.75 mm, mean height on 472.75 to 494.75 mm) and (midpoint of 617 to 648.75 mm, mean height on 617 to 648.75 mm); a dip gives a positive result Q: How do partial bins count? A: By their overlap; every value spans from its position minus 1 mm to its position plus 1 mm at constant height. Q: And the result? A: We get 1.58 mm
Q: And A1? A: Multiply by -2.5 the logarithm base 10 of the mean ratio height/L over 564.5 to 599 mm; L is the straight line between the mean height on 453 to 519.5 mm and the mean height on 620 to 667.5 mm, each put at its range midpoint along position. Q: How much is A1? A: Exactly 0.08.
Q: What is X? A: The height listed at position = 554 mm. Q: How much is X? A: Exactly 6.45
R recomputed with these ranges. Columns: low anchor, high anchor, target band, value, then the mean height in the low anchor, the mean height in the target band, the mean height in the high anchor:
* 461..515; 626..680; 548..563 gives 0.93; 7.07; 6.83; 7.59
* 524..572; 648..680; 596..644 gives 0.76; 6.87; 7.16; 7.51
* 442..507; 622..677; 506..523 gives 0.58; 7.07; 6.94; 7.59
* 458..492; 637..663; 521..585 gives 5.10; 6.97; 6.92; 8.19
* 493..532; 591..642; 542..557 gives 0.59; 6.98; 6.73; 7.06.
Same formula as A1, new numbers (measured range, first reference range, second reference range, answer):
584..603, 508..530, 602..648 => 0.07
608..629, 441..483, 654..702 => -0.02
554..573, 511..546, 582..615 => -0.02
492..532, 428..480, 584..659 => 0.03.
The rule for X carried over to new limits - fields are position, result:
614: 6.99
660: 7.75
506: 7.24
